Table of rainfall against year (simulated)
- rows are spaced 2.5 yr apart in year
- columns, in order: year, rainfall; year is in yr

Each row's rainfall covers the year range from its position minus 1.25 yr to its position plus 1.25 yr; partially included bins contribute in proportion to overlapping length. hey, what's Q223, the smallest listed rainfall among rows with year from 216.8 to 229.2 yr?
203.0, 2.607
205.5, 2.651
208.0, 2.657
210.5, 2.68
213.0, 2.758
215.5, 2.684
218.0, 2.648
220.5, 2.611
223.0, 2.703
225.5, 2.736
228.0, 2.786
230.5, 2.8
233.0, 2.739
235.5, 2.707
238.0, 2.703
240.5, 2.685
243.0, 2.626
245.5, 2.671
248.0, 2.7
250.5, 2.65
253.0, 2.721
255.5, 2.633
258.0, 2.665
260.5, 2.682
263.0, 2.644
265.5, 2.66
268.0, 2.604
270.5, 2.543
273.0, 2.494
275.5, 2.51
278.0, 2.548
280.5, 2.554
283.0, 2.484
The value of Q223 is 2.611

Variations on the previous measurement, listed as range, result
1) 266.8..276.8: 2.494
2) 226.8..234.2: 2.739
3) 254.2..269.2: 2.604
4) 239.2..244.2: 2.626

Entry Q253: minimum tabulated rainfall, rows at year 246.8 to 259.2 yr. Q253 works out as 2.633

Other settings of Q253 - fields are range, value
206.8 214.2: 2.657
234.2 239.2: 2.703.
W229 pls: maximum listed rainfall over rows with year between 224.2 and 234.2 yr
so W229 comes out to 2.8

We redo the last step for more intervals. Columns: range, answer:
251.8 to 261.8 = 2.721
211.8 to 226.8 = 2.758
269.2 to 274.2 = 2.543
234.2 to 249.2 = 2.707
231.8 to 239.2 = 2.739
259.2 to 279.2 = 2.682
